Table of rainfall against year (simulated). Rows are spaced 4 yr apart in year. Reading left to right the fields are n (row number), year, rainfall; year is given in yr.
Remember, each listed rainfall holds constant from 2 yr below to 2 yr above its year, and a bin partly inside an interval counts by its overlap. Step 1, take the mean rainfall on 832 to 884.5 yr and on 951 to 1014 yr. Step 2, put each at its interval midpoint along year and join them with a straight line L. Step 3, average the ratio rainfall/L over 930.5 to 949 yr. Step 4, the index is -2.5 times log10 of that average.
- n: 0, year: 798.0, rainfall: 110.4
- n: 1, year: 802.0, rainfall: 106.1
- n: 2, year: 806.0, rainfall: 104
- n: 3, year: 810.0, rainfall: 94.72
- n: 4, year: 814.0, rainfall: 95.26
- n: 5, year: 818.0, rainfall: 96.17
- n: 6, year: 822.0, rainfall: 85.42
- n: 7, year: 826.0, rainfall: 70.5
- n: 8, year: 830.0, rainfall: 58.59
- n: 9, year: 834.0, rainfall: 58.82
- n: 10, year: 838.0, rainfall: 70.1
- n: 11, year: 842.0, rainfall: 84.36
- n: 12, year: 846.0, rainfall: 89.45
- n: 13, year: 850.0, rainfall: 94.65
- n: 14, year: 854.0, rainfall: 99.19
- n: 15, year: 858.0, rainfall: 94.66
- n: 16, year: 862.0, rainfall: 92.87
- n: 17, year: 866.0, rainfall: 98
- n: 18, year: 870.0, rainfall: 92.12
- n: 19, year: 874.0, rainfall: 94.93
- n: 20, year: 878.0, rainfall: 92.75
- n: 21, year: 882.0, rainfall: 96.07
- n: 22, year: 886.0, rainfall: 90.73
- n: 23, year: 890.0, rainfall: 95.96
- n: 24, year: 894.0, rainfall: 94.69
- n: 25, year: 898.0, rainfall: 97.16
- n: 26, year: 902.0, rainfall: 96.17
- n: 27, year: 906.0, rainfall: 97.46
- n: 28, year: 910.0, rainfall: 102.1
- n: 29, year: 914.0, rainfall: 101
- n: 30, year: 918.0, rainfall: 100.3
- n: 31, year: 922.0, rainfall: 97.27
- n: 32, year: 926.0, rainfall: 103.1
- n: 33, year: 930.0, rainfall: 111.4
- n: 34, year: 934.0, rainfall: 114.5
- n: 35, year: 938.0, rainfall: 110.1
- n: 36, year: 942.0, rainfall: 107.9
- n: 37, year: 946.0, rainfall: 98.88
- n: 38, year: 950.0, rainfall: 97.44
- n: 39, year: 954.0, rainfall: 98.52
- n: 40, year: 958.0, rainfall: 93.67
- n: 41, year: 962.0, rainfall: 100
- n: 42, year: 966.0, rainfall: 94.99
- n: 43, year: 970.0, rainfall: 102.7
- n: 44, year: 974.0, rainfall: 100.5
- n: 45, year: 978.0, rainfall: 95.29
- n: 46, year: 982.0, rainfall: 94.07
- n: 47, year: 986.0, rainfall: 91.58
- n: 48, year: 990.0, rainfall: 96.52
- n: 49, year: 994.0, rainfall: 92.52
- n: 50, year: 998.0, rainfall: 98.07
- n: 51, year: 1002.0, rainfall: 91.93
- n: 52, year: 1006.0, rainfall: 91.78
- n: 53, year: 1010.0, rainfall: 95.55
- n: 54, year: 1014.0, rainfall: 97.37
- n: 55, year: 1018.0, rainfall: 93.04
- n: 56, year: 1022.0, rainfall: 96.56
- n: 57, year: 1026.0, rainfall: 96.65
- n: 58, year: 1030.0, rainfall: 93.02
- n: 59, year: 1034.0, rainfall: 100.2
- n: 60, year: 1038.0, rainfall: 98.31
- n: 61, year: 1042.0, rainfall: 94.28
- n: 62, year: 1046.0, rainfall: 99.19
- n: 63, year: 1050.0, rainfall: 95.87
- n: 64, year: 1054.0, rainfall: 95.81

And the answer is -0.15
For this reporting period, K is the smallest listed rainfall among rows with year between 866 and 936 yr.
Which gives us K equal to 90.73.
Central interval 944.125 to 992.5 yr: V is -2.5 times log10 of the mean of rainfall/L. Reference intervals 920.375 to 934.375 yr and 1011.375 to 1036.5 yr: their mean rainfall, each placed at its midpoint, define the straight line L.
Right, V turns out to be 0.05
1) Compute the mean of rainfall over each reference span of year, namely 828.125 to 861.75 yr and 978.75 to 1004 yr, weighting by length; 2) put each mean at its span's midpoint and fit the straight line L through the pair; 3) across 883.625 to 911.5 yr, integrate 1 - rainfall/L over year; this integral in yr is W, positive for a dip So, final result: -3.2 yr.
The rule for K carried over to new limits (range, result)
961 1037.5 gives 91.58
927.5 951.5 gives 97.44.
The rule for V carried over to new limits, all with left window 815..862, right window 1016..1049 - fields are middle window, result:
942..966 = -0.09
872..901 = -0.10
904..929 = -0.14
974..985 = -0.03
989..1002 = -0.01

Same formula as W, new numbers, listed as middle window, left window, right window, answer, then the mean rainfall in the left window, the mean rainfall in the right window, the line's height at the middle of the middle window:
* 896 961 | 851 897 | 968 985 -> -3.6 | 94.8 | 97.8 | 96.4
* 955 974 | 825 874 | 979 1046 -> -1.3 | 84.3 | 95.2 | 92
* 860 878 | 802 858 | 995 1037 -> -1.3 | 85.8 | 95.4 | 87.8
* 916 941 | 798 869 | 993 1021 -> -3.9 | 88.5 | 94.5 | 91.8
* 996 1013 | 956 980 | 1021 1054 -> 0.5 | 97.9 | 96.7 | 97.3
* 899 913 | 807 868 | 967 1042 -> -1.4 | 85.8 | 95.8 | 89.9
